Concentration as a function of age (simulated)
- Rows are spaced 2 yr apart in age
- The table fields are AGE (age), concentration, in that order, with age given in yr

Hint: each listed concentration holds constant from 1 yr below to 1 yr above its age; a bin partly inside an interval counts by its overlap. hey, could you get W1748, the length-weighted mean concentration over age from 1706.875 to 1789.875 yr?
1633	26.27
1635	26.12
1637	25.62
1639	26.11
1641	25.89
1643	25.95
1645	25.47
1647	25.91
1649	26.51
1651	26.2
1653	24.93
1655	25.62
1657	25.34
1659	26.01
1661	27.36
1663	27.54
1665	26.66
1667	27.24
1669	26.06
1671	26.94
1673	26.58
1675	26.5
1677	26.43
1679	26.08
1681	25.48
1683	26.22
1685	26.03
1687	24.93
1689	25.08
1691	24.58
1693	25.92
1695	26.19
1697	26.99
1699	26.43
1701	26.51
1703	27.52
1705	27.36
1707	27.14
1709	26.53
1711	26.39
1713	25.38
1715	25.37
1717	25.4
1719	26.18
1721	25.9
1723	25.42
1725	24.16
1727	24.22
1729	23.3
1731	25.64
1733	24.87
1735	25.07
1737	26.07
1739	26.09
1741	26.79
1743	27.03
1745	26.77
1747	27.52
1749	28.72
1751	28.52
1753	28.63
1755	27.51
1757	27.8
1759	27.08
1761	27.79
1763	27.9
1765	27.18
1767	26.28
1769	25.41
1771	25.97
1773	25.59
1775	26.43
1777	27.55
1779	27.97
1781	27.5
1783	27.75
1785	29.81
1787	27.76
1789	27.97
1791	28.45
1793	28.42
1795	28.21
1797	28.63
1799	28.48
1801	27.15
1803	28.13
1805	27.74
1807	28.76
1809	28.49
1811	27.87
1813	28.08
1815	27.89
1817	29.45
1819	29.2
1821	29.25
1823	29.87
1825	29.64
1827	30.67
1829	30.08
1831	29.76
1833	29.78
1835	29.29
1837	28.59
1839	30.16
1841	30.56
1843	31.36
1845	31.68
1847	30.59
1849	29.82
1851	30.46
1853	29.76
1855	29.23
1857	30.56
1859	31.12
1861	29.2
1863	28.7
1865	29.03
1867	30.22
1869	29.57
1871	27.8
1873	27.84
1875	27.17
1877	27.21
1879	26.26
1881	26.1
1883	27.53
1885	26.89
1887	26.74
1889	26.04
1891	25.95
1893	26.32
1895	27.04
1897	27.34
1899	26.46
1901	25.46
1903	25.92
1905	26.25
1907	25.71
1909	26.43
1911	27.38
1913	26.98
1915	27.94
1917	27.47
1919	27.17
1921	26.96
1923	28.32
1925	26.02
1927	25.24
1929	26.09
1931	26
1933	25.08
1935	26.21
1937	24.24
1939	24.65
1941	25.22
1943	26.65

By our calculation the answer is 26.6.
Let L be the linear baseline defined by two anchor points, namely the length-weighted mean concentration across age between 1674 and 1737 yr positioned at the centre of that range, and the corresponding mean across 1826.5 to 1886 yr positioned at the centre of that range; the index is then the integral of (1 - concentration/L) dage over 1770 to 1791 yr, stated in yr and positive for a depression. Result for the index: 0.0 yr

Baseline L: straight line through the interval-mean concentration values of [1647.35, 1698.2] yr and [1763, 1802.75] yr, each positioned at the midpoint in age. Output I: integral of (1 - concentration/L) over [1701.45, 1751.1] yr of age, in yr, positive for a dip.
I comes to 1.32 yr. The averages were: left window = 26.1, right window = 27.5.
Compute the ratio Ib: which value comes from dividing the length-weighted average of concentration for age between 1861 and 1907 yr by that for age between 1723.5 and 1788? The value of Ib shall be 1.02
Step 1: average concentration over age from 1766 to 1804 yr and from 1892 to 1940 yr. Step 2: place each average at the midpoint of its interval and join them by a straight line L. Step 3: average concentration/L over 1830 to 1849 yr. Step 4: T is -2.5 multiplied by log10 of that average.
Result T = -0.12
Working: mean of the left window 27.6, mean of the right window 26.4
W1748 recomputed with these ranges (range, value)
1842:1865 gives 30.2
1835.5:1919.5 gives 28.1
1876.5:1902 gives 26.6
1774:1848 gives 28.9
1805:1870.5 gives 29.6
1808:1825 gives 28.8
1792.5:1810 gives 28.2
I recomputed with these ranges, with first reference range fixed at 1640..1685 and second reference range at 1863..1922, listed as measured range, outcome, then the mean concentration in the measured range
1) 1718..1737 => 1.0 yr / 25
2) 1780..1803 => -1.3 yr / 28.2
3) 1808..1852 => -4.6 yr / 29.7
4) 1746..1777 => -0.7 yr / 27.2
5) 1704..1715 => 0.0 yr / 26.5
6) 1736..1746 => 0.0 yr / 26.6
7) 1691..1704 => 0.0 yr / 26.4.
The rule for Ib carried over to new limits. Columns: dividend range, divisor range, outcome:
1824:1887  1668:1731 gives 1.13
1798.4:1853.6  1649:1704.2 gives 1.12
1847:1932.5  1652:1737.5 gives 1.06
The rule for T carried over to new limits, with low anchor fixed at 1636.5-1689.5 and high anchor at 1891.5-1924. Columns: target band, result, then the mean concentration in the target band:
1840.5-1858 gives -0.14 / 30.4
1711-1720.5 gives 0.02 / 25.7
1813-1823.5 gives -0.10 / 29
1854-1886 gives -0.07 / 28.4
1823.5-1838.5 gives -0.12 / 29.7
